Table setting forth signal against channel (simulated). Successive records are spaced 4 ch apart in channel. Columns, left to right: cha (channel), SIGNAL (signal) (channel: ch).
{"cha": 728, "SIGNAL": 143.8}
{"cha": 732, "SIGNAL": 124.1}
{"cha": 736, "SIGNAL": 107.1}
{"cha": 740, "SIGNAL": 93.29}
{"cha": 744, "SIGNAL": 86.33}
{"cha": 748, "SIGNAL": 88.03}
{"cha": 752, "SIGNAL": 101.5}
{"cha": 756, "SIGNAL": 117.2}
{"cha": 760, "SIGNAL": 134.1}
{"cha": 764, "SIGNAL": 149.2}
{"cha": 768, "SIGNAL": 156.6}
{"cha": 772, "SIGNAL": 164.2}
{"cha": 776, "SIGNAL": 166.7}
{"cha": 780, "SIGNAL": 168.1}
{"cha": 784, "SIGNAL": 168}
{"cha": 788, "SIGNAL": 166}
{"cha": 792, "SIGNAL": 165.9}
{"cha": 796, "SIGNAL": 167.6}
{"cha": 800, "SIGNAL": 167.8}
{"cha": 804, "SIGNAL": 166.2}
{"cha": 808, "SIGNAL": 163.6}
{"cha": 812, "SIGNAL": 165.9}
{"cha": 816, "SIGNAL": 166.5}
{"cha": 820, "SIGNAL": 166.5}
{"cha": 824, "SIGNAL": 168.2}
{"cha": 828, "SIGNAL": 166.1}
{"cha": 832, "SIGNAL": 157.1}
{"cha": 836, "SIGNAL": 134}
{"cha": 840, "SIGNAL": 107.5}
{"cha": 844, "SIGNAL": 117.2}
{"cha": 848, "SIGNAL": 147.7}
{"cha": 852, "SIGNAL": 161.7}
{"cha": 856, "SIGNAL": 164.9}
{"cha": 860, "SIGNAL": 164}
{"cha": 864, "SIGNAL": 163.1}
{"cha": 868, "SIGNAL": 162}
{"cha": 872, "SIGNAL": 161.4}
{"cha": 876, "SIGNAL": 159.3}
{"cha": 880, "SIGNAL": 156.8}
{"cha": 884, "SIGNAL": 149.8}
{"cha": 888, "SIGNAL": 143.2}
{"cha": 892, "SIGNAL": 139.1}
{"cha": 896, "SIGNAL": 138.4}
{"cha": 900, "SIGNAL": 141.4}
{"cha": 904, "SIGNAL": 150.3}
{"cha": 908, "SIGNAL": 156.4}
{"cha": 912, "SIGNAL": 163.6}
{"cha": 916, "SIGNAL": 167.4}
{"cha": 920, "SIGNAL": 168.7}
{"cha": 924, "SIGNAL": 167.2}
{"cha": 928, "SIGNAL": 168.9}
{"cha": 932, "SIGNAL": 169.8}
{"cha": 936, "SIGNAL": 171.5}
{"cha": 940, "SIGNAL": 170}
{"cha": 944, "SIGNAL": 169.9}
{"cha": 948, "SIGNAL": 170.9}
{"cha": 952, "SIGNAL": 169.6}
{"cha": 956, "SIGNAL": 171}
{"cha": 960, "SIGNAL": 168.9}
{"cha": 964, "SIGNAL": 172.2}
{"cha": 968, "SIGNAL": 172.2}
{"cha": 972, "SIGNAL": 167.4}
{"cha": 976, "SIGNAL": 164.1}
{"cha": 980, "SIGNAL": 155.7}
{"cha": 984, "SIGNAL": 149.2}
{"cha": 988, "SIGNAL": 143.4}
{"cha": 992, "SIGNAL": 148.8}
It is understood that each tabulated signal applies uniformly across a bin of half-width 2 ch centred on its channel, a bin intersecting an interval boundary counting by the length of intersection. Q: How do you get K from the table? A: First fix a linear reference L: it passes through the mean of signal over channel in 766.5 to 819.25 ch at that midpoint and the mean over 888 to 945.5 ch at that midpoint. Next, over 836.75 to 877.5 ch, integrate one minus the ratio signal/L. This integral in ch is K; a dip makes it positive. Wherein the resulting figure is 3.1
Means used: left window 166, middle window 150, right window 160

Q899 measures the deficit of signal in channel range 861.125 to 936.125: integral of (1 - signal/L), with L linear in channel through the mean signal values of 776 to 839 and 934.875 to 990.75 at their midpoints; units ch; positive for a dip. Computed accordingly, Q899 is 3.1 ch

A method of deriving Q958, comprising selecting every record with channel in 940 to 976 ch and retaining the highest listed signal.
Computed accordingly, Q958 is 172.2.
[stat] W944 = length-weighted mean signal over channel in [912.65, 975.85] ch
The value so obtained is 169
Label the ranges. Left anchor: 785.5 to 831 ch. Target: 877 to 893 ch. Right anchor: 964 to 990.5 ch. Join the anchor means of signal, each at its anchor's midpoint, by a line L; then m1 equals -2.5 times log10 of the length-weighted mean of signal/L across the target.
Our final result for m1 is 0.10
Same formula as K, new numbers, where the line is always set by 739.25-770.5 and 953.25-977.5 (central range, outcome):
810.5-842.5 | -4.4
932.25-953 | -0.8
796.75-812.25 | -4.3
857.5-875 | -2.1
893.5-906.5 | 0.8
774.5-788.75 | -5.0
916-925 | -0.5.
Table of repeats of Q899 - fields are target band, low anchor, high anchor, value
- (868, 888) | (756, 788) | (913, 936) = 1.05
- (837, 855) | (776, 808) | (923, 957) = 3.50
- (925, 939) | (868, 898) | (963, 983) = -1.00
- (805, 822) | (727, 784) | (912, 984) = -2.95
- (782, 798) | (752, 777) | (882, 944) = -2.28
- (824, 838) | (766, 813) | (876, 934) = 0.64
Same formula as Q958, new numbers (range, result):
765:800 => 168.1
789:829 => 168.2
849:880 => 164.9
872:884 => 161.4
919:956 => 171.5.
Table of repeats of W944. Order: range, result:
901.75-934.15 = 164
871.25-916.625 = 152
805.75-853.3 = 152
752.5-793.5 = 153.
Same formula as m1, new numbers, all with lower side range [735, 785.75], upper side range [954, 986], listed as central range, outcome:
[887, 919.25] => 0.02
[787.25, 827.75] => -0.20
